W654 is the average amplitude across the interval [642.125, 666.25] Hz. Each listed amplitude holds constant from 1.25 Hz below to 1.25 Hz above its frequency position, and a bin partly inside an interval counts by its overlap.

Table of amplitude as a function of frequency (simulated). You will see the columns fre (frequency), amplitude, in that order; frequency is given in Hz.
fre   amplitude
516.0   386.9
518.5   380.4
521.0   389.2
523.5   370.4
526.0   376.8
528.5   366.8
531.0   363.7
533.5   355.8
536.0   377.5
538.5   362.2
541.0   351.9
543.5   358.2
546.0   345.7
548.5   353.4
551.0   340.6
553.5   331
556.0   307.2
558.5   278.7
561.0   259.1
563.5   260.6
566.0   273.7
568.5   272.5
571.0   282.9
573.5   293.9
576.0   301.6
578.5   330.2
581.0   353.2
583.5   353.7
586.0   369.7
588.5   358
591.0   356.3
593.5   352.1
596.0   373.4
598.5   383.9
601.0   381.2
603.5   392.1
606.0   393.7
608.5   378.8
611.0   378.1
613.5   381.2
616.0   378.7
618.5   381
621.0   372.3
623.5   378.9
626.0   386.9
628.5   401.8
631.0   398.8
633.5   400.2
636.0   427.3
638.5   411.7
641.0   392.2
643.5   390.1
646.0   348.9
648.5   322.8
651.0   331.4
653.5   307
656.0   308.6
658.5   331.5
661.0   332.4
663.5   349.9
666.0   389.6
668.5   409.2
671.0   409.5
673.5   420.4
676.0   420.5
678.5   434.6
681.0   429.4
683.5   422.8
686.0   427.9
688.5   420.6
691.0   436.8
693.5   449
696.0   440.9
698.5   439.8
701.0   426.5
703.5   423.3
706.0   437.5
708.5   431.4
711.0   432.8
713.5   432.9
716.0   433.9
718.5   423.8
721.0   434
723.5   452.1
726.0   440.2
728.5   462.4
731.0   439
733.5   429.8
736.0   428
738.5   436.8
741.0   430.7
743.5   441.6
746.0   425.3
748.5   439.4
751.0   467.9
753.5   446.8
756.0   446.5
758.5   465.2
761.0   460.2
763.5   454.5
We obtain 339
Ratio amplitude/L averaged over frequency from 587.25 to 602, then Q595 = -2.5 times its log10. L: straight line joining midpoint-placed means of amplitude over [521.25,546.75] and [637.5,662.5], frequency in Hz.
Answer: -0.04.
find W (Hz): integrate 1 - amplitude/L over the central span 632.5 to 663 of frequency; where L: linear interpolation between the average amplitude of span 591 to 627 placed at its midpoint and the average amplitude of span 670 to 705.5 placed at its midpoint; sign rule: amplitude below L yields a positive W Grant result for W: 3.4 Hz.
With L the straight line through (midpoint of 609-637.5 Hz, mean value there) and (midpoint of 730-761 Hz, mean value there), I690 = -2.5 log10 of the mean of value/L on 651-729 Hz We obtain 0.019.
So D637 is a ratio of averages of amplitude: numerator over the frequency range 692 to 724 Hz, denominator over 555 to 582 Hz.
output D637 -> 1.49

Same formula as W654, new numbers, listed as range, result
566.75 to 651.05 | 365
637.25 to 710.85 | 397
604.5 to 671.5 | 373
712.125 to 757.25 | 439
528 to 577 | 321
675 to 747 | 434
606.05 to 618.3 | 381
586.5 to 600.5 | 366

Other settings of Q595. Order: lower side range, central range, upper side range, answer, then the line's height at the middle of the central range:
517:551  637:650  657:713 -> 0.08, 401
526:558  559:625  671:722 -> 0.10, 376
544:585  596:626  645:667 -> -0.18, 323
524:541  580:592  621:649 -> 0.06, 378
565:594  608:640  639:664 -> -0.16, 336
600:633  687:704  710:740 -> -0.03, 423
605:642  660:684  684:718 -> 0.04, 417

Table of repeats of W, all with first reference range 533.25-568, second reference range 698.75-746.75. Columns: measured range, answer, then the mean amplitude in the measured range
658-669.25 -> 1.0 Hz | 363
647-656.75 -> 1.8 Hz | 319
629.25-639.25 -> -0.8 Hz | 409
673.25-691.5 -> -0.8 Hz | 427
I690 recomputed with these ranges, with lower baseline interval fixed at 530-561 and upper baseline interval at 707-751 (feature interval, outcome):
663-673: 0.027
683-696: -0.042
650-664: 0.221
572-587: 0.082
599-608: -0.048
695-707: -0.028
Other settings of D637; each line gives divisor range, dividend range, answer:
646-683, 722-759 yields 1.19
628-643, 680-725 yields 1.07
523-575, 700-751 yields 1.33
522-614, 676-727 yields 1.26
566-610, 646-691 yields 1.10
